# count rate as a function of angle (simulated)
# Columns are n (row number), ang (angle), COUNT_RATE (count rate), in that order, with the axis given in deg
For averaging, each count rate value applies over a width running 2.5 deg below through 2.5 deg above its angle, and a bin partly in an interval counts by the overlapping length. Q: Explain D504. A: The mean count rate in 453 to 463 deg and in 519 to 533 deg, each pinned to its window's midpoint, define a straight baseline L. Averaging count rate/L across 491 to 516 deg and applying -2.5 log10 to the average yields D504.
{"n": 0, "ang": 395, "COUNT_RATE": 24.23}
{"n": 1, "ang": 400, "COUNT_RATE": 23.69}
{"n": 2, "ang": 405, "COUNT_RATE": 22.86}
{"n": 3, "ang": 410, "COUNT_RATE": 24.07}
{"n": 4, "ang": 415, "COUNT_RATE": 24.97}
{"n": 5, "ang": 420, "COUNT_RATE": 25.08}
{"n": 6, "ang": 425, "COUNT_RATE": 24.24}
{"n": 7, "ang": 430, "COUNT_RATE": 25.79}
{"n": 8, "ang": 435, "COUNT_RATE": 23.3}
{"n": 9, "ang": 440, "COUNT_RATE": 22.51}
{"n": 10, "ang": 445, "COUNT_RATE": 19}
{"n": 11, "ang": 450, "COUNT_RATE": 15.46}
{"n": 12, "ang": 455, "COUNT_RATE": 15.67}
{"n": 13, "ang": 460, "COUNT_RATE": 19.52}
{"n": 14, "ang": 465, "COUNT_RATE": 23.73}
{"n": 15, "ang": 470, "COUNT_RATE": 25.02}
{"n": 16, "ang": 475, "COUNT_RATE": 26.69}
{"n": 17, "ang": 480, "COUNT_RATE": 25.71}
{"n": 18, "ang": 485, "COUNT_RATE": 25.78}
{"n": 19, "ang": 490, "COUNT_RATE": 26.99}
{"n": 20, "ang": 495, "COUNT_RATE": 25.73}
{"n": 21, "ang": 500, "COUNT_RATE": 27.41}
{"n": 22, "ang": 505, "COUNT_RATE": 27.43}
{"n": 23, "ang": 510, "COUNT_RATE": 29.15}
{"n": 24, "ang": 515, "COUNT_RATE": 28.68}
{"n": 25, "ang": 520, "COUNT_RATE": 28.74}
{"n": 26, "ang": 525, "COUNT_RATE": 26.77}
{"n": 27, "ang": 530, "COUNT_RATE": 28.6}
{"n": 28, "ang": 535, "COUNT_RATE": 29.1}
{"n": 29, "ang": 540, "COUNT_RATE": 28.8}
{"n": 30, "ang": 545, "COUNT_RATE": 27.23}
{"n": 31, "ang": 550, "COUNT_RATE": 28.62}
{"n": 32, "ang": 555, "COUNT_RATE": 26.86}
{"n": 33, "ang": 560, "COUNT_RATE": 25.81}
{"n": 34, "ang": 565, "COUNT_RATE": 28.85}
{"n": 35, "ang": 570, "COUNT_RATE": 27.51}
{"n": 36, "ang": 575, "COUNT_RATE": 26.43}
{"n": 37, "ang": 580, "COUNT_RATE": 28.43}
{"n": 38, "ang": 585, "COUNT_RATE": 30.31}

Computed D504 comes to -0.12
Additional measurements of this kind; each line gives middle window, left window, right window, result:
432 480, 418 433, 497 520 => 0.21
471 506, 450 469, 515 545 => -0.15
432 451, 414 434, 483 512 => 0.23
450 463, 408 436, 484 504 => 0.42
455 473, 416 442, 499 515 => 0.19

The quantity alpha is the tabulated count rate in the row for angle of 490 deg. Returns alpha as 26.99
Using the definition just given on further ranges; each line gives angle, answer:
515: 28.68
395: 24.23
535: 29.1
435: 23.3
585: 30.31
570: 27.51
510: 29.15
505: 27.43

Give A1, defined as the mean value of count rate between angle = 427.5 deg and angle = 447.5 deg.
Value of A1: 22.6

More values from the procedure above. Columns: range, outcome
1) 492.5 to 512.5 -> 27.4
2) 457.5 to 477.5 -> 23.7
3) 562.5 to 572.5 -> 28.2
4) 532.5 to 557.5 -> 28.1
